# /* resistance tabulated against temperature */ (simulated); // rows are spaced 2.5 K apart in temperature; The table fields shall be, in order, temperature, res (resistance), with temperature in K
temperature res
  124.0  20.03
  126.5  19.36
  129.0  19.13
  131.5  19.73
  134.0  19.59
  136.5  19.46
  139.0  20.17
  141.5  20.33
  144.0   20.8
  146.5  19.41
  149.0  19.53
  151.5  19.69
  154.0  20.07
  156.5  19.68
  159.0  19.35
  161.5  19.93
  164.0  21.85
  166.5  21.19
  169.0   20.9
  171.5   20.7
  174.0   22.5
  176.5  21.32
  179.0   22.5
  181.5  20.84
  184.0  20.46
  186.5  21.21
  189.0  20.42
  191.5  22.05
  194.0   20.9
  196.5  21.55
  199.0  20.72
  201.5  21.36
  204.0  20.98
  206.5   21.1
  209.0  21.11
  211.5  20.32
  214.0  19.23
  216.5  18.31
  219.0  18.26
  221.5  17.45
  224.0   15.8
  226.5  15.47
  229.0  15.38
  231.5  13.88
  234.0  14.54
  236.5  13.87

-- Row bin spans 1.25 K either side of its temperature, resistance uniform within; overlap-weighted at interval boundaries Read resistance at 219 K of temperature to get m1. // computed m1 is 18.26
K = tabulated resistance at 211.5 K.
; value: 20.32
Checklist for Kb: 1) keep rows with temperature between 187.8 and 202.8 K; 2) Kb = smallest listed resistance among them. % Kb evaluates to 20.42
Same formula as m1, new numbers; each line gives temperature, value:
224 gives 15.8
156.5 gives 19.68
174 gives 22.5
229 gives 15.38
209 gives 21.11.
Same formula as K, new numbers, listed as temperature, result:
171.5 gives 20.7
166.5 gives 21.19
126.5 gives 19.36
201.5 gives 21.36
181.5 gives 20.84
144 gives 20.8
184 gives 20.46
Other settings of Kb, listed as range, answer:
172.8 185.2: 20.46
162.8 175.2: 20.7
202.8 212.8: 20.32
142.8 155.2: 19.41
